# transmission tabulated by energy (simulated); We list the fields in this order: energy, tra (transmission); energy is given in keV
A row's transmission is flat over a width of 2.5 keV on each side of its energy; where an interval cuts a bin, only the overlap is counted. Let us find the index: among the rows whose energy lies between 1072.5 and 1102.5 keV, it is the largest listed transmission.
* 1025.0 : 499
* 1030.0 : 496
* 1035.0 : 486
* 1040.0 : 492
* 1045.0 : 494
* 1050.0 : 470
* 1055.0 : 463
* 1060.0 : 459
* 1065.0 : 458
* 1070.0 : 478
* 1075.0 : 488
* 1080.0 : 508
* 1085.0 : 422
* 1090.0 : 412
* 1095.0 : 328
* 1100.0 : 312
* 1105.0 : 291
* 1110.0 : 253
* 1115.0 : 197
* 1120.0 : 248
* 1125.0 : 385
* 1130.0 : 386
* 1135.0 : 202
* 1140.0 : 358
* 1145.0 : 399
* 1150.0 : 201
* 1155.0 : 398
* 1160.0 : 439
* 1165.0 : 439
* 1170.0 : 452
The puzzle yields 508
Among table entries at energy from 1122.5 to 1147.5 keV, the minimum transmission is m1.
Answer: 202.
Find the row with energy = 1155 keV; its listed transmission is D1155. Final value 398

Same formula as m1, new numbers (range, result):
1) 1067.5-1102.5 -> 312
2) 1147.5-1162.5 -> 201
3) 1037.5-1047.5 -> 492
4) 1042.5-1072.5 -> 458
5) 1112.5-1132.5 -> 197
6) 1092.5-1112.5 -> 253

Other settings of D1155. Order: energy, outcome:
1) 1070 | 478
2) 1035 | 486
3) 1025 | 499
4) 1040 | 492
